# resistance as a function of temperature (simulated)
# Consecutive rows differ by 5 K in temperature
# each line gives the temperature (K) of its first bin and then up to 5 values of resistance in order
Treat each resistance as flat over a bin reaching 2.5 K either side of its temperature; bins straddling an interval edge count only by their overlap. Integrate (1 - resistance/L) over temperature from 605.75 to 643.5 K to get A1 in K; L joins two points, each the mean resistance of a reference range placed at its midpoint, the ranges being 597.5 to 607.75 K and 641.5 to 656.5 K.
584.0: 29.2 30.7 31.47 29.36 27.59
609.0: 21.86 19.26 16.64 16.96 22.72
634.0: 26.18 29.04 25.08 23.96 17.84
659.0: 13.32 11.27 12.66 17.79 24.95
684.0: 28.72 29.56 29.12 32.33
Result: 4.2 K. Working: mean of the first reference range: 27.6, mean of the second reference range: 22.3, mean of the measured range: 22.1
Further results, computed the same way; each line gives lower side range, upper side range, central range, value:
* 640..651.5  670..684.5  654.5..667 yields 5.5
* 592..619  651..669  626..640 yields -4.3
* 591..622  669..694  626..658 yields 1.1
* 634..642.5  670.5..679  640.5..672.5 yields 8.3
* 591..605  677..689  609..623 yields 5.1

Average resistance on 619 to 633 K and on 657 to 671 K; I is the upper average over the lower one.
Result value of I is 0.6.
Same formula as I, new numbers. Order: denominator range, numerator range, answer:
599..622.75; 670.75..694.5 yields 1.15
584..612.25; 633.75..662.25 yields 0.78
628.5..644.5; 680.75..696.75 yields 1.11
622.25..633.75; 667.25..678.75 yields 0.81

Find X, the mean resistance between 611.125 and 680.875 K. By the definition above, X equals 19.8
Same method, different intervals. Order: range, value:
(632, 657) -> 24.2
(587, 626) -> 24.2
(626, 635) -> 23.7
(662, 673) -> 12.8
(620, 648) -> 23.6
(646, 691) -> 20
